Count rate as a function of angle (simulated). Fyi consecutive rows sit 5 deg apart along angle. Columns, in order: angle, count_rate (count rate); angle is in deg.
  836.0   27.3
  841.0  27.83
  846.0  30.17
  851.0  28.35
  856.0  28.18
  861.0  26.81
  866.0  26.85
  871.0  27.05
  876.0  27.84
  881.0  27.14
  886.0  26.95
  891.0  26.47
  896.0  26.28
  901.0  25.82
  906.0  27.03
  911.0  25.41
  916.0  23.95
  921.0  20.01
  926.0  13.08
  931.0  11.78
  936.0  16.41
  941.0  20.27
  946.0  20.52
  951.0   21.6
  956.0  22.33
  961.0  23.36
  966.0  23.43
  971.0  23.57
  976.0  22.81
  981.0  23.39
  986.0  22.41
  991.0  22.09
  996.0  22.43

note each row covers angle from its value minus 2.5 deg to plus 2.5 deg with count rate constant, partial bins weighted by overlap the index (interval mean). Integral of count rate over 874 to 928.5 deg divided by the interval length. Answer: 24.5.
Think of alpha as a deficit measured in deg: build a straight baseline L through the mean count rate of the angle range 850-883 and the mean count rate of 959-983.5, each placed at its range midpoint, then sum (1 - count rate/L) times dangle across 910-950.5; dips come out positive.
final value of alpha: 9.9 deg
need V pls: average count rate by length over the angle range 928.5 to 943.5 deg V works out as 16.2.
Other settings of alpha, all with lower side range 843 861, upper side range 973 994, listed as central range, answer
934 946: 2.8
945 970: 1.5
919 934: 6.2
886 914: 0.2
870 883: 0.0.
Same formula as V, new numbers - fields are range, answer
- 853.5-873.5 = 27.2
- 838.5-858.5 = 28.6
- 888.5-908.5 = 26.4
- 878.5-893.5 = 26.9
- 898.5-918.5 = 25.6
